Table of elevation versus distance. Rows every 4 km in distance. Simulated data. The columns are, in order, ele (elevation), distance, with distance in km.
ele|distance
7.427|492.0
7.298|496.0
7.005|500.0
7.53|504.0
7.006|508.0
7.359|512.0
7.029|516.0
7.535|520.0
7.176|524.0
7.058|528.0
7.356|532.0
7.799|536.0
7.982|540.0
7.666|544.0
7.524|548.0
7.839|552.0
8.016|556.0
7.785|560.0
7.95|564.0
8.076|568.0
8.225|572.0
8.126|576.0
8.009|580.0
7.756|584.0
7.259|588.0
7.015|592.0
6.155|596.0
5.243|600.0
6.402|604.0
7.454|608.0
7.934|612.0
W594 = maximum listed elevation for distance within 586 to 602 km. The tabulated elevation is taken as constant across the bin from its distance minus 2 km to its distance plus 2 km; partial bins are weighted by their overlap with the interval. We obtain 7.259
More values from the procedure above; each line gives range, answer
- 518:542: 7.982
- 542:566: 8.016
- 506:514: 7.359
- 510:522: 7.535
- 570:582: 8.225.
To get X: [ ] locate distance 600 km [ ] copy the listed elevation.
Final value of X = 5.243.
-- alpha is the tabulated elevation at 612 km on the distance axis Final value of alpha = 7.934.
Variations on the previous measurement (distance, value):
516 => 7.029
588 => 7.259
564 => 7.95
